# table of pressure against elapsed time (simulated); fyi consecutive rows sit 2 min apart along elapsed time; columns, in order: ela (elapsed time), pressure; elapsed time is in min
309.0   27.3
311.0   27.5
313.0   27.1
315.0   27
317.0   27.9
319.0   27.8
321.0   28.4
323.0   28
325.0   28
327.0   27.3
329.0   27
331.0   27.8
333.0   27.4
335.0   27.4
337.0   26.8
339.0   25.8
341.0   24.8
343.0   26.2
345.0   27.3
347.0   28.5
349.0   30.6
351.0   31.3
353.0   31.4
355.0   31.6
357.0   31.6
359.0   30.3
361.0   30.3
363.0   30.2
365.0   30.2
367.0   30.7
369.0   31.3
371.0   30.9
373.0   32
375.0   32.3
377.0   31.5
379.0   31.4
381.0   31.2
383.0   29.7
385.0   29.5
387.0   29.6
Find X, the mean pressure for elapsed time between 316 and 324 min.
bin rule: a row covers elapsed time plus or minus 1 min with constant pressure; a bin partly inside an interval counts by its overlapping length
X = 28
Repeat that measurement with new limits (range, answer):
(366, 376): 31.4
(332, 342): 26.4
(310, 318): 27.4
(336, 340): 26.3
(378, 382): 31.3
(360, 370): 30.5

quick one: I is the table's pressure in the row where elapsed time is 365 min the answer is 30.2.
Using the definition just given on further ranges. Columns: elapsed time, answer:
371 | 30.9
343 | 26.2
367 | 30.7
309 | 27.3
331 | 27.8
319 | 27.8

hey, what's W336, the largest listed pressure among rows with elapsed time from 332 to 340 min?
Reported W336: 27.4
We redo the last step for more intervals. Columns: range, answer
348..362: 31.6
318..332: 28.4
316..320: 27.9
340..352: 31.3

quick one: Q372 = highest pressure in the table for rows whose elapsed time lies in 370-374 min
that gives 32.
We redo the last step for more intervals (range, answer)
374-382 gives 32.3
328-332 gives 27.8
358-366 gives 30.3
